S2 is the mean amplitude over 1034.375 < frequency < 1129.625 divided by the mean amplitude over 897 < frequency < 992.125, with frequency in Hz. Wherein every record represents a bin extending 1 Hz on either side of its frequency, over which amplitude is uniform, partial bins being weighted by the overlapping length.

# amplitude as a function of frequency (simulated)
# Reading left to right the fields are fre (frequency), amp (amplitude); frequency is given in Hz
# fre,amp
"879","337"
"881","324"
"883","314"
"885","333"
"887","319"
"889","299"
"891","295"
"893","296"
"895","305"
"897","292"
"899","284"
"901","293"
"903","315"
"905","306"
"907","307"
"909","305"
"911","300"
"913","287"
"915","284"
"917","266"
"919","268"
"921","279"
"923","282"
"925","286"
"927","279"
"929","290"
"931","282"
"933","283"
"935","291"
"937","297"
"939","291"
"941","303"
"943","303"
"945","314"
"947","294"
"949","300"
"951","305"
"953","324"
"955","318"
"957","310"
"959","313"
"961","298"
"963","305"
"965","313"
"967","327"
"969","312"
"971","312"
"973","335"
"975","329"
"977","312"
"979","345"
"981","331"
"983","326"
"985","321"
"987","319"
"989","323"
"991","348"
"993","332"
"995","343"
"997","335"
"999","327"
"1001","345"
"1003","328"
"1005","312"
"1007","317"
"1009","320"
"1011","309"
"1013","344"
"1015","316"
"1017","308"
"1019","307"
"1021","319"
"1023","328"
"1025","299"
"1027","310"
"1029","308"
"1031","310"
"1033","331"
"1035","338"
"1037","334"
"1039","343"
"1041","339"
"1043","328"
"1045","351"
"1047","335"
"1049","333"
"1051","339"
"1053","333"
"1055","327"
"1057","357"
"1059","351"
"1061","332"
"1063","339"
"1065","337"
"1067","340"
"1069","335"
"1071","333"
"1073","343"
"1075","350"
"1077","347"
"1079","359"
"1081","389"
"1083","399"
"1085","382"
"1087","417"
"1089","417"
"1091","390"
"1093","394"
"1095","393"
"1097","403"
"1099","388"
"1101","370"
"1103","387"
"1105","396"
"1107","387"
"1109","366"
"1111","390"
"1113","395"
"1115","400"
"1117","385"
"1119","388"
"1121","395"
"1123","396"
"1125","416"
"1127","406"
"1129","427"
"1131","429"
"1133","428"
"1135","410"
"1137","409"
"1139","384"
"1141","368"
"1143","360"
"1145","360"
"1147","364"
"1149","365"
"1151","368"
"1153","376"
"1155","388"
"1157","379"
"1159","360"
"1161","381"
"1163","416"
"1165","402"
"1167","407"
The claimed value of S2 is 1.2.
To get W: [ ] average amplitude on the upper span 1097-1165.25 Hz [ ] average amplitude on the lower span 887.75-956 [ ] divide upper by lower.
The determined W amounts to 1.3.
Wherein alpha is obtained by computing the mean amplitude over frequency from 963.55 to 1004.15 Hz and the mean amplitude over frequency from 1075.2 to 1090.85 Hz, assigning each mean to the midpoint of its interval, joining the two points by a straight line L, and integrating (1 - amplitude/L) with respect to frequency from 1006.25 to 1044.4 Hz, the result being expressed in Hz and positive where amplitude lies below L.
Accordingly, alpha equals 3.3 Hz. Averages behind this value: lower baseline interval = 328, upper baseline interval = 385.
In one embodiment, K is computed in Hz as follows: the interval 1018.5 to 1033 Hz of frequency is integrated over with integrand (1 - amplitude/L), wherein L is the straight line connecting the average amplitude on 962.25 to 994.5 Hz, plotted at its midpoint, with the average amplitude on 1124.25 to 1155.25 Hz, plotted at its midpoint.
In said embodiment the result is 1.31 Hz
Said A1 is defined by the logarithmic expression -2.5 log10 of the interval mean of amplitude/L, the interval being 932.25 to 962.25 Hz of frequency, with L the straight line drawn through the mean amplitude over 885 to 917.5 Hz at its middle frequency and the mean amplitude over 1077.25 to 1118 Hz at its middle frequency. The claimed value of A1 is 0.06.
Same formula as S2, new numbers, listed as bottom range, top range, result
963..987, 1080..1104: 1.22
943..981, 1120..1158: 1.24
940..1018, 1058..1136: 1.20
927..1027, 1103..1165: 1.24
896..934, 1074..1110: 1.33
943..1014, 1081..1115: 1.22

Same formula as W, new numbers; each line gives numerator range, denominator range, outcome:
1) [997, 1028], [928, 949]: 1.08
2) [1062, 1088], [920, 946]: 1.24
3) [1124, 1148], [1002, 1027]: 1.25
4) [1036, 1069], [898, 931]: 1.17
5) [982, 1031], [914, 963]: 1.10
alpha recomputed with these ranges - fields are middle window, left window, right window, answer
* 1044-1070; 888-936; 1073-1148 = 1.7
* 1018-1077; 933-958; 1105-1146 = 3.8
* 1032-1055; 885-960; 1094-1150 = 1.2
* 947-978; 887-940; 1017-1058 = -0.8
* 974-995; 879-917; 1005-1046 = -0.9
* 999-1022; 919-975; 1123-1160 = 0.6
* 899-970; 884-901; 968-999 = 3.7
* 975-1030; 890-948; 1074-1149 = 1.8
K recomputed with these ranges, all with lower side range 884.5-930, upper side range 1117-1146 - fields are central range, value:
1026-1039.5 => 1.1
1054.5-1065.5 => 0.7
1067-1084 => 0.7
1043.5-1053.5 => 0.6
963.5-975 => 0.1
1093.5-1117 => -0.2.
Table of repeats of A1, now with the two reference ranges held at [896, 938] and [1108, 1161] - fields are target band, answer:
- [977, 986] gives -0.033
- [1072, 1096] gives -0.046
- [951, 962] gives -0.016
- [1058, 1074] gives 0.058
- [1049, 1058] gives 0.042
